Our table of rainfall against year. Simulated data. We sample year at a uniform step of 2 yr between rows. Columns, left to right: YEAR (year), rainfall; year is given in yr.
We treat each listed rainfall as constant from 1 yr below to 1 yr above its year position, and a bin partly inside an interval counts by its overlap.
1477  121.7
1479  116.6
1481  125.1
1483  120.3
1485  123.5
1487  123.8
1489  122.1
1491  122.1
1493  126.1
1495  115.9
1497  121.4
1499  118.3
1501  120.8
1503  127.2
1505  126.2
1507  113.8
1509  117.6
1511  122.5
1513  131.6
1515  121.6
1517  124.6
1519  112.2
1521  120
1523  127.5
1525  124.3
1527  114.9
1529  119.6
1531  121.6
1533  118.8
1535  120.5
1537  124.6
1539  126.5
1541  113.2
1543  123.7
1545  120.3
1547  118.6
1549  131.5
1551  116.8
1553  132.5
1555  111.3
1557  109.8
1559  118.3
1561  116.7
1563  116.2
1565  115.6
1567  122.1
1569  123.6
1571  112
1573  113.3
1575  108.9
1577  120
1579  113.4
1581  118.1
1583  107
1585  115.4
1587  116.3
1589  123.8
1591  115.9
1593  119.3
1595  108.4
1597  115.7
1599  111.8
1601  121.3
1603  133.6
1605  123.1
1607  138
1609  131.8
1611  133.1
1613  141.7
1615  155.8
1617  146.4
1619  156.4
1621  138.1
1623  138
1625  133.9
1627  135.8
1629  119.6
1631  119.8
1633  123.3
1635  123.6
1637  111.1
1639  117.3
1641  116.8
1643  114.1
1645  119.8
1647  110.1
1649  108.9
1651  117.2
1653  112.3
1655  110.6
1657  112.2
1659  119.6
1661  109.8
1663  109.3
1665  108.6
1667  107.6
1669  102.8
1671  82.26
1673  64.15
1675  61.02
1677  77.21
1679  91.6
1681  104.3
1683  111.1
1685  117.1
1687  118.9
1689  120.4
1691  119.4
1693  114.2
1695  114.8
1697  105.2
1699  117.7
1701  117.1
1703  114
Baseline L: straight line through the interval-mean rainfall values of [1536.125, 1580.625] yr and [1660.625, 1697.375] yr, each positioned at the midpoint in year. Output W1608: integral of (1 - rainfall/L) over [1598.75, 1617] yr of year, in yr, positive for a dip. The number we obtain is -3.6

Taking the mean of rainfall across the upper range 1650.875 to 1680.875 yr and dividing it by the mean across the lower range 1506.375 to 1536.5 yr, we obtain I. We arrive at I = 0.8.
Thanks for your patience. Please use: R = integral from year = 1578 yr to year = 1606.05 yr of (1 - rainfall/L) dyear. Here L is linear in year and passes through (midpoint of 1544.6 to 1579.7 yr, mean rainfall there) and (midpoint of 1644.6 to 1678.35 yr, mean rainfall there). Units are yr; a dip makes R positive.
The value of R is -1.1 yr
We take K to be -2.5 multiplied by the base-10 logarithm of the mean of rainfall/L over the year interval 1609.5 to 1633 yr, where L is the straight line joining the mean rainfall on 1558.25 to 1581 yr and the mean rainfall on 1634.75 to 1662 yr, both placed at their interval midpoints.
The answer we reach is -0.19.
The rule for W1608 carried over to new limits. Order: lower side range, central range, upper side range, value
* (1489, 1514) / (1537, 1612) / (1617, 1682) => -1.45 yr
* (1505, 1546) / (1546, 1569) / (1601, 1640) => 1.04 yr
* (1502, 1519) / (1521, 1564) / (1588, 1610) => 0.70 yr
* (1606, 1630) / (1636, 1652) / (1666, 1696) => 1.13 yr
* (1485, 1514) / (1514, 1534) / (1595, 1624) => 0.68 yr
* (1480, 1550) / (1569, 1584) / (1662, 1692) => -0.07 yr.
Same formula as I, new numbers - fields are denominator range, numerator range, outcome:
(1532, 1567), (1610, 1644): 1.09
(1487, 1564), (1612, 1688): 0.95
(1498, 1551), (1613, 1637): 1.11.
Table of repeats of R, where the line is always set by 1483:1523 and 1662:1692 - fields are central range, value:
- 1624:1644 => -3.11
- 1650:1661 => -1.24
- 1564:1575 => -0.31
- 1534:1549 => -0.63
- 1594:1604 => -0.78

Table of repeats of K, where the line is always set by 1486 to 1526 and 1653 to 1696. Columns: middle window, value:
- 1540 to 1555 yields -0.04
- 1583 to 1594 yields -0.04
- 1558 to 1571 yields -0.02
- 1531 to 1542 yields -0.02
